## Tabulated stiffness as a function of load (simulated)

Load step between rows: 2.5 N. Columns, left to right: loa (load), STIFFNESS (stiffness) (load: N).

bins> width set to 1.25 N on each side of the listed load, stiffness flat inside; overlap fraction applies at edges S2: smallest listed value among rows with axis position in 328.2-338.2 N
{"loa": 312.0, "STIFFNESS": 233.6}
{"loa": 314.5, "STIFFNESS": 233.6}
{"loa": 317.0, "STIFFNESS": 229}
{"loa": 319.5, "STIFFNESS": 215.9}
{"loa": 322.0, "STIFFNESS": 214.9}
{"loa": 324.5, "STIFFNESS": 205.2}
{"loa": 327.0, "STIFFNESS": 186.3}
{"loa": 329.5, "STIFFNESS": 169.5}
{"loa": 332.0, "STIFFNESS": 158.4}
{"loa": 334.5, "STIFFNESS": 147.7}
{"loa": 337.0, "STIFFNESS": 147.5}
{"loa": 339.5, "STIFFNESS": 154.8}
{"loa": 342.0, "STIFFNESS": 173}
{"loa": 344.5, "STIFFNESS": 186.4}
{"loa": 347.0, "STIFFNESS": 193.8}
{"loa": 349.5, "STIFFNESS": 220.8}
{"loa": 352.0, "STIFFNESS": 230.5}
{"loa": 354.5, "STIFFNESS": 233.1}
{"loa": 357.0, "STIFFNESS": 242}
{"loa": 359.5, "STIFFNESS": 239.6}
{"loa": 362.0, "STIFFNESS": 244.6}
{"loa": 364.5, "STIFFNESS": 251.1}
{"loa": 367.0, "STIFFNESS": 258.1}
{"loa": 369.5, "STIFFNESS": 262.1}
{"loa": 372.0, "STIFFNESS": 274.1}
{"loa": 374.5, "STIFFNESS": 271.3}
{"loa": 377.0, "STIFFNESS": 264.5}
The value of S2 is 147.5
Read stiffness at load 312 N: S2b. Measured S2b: 233.6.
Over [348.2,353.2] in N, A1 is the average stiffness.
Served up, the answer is 225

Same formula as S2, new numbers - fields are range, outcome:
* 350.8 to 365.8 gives 230.5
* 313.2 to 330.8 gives 169.5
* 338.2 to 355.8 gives 154.8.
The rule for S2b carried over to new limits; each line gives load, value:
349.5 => 220.8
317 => 229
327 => 186.3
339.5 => 154.8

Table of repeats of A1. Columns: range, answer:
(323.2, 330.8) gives 187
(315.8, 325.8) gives 216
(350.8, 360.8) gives 236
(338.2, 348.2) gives 177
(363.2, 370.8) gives 257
